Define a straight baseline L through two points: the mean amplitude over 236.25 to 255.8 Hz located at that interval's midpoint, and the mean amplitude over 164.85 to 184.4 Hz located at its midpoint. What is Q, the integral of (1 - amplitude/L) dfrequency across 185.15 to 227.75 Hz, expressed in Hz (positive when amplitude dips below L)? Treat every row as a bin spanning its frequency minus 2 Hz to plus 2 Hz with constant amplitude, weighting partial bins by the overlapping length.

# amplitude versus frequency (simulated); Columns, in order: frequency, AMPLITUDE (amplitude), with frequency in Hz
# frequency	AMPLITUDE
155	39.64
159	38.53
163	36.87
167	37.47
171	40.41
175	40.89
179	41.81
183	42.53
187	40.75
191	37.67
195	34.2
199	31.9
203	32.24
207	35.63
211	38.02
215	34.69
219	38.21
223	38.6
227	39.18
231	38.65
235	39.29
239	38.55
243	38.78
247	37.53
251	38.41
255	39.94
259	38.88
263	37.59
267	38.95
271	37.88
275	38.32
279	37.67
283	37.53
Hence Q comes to 3.5 Hz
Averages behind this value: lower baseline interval 40.5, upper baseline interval 38.6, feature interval 36.4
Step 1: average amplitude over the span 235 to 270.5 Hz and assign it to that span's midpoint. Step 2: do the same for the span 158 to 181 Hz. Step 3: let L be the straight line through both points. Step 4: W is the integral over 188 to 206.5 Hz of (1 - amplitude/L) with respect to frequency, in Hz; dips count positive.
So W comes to 2.18 Hz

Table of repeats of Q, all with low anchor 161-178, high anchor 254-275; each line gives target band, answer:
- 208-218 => 0.61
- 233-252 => 0.08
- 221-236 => -0.06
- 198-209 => 1.56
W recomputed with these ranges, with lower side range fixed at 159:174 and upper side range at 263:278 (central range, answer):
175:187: -1.0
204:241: 0.6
